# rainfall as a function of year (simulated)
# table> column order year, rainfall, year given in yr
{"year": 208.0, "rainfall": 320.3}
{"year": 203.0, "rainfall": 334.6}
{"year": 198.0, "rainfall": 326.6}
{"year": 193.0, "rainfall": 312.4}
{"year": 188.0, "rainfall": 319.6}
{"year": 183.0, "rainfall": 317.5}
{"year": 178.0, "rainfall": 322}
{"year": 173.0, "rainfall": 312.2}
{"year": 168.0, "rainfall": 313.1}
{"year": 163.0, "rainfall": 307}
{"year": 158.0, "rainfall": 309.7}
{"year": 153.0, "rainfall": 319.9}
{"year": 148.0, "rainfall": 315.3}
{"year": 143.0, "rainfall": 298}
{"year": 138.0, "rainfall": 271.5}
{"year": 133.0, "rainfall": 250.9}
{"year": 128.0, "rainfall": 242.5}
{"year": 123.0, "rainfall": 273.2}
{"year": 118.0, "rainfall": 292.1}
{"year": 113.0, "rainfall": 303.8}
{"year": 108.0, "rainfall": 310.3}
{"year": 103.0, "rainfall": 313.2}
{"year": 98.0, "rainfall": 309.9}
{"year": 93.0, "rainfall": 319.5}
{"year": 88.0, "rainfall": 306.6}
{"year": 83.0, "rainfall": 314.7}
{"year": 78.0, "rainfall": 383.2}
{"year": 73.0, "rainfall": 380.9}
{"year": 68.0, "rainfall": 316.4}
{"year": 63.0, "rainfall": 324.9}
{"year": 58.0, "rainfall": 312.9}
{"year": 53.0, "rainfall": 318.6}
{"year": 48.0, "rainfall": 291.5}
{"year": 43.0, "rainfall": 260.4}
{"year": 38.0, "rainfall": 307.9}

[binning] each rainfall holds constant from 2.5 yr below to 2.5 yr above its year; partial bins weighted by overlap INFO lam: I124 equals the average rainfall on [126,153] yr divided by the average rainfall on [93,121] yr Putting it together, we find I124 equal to 0.91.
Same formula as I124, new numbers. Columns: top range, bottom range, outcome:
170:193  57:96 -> 0.95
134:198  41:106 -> 0.97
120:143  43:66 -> 0.86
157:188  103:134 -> 1.11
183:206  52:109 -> 0.99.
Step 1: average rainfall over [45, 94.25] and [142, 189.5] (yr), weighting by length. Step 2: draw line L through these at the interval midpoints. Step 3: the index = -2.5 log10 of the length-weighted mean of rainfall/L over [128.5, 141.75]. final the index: 0.21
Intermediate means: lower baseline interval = 326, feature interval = 262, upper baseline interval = 314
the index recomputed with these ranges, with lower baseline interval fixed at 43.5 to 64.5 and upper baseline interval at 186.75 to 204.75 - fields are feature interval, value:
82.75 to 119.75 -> 0.01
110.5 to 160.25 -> 0.10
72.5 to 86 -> -0.15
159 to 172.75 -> 0.03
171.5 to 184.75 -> 0.01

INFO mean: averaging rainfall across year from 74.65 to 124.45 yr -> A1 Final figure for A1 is 315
